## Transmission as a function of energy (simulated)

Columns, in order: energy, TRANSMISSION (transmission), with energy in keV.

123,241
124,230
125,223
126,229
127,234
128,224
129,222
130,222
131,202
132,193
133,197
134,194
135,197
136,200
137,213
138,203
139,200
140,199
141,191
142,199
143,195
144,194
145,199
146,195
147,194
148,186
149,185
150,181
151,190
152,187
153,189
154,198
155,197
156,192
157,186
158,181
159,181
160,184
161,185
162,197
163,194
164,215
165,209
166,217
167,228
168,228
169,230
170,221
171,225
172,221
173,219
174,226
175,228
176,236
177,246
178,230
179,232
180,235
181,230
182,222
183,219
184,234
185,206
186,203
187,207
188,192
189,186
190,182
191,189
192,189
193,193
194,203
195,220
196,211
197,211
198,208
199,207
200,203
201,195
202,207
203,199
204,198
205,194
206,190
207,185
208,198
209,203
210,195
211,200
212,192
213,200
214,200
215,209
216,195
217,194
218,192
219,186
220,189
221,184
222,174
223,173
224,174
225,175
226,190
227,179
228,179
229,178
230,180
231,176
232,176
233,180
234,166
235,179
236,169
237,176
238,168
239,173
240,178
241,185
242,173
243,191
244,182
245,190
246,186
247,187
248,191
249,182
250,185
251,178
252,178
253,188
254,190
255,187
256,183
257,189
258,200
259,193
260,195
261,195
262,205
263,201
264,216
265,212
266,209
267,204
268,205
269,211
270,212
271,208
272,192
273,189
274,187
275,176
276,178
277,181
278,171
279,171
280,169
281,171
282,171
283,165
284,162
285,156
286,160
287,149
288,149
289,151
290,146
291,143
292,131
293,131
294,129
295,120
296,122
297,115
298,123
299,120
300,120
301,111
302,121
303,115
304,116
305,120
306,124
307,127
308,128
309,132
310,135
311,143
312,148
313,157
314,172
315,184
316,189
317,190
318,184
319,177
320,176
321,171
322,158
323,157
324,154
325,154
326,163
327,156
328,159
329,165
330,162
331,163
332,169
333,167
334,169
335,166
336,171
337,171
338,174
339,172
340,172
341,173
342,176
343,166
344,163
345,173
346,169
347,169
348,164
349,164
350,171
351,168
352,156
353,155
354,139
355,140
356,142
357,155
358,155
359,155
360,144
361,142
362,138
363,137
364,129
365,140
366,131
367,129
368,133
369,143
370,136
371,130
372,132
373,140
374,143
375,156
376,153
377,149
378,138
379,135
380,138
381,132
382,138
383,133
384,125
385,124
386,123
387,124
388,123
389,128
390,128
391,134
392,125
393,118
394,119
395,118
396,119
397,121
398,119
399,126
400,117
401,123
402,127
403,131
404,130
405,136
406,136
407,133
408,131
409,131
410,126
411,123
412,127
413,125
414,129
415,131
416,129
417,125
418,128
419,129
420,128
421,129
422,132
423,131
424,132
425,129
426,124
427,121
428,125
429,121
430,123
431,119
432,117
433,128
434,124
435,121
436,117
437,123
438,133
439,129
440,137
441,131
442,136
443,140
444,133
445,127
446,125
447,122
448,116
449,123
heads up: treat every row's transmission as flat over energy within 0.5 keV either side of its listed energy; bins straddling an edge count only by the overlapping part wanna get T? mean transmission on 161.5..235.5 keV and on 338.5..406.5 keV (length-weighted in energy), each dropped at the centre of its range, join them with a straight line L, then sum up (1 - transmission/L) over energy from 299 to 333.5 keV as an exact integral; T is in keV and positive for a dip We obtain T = 1.88 keV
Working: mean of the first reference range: 202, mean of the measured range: 152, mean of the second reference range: 141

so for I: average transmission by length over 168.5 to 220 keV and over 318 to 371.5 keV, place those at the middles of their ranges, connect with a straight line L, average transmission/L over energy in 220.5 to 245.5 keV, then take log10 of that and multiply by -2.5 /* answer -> 0.10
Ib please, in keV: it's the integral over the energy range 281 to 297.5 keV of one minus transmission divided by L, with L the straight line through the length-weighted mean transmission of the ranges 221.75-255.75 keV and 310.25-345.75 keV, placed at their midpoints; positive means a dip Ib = 2.7 keV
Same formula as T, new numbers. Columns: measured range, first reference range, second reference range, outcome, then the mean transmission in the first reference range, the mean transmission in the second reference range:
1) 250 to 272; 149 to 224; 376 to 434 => -2.5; 203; 128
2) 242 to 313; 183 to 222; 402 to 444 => 3.8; 199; 128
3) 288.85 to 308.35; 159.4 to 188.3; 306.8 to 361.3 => 5.5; 218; 162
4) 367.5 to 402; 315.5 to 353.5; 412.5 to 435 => 3.3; 168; 126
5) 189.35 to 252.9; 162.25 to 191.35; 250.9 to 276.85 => 5.5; 218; 195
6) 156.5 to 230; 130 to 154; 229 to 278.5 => -4.0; 196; 188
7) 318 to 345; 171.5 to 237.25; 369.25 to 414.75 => -2.6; 199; 130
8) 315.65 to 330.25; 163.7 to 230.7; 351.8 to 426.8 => -0.9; 204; 133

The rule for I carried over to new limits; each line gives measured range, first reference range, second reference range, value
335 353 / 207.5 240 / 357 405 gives -0.16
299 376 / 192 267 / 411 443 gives 0.02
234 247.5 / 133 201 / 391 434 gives 0.01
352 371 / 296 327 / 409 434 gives -0.03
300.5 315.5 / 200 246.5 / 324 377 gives 0.22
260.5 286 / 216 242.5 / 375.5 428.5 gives -0.13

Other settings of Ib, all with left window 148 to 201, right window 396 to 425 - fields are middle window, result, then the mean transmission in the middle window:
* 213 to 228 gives 0.4 keV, 187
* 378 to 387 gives 0.4 keV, 131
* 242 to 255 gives -0.2 keV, 185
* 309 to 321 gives -0.6 keV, 167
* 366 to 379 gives 0.1 keV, 140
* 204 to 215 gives -0.1 keV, 196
